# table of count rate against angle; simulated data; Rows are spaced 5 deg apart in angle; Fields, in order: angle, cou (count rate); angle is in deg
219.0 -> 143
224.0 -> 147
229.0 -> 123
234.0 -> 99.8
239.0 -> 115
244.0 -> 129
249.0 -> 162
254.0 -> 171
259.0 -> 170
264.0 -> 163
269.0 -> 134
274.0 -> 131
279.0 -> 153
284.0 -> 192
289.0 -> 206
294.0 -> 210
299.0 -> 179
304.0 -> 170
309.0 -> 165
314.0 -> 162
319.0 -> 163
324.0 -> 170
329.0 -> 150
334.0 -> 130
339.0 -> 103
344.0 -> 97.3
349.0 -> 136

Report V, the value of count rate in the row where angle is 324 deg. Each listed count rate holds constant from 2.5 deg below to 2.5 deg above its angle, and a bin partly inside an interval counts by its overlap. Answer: 170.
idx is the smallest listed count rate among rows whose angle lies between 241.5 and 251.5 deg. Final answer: 129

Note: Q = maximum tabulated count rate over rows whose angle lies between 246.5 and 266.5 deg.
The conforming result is 171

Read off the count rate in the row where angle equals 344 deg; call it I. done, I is 97.3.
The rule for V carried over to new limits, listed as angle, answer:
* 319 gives 163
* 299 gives 179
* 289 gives 206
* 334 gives 130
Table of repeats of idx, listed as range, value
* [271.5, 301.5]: 131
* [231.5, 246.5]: 99.8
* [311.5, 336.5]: 130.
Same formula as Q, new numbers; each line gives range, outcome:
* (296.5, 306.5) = 179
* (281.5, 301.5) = 210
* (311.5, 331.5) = 170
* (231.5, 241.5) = 115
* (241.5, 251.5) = 162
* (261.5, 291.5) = 206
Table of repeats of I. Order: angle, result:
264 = 163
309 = 165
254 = 171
